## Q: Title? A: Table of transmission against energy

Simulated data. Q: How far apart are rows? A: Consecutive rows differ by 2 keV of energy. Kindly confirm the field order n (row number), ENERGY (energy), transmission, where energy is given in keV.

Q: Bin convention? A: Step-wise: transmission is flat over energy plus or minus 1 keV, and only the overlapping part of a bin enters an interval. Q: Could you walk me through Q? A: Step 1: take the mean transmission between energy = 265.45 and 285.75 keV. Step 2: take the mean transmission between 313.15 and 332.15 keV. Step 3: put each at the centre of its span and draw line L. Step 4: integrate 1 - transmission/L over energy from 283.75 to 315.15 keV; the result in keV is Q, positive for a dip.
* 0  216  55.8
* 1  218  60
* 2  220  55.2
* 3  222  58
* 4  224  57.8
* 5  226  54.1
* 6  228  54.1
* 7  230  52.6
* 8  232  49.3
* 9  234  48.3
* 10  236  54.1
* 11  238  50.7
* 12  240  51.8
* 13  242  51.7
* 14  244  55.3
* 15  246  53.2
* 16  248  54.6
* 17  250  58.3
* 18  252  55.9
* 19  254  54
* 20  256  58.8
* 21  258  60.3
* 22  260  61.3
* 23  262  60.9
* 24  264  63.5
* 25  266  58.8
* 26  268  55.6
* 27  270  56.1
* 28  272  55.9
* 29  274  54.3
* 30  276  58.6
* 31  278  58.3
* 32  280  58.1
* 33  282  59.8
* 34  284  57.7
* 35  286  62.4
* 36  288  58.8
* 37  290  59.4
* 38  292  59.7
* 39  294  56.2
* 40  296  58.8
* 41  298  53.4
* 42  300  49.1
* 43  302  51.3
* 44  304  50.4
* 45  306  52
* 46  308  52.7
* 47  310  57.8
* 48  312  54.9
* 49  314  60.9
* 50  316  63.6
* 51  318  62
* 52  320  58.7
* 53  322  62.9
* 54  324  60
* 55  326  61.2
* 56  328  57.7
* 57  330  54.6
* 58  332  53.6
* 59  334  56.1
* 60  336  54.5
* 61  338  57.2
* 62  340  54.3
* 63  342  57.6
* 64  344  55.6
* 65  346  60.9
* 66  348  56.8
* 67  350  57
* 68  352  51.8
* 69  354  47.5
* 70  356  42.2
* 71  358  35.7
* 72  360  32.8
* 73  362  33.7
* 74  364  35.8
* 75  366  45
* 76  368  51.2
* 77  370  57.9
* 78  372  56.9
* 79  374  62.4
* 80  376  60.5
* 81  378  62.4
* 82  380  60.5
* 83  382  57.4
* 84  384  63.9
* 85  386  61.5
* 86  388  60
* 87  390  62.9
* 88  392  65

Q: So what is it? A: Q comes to 1.4 keV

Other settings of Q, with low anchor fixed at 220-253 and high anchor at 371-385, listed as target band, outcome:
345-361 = 3.0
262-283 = -1.0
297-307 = 1.0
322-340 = 0.4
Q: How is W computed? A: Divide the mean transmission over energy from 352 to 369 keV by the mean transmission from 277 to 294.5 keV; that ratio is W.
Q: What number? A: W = 0.70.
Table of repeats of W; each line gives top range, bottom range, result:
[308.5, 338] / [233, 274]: 1.04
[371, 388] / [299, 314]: 1.14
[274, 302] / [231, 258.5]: 1.06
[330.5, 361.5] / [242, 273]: 0.90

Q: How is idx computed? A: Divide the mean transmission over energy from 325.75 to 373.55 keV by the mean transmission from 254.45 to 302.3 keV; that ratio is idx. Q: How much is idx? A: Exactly 0.9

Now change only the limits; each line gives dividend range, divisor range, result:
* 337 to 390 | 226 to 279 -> 0.96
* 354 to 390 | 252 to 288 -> 0.89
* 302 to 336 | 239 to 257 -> 1.04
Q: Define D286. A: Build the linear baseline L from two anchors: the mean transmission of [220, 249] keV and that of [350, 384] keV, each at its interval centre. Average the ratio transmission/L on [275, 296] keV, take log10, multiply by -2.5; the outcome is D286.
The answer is -0.13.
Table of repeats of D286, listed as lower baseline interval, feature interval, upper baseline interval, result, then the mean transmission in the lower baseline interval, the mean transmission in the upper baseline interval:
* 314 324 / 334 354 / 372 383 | 0.098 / 61.5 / 60.3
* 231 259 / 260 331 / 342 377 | -0.108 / 54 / 49.9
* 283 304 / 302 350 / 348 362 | -0.144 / 56.4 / 44.6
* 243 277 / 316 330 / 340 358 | -0.117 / 57.4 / 52.7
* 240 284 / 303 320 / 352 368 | -0.169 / 57.2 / 40.5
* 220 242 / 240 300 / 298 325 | -0.050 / 53.1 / 56.5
